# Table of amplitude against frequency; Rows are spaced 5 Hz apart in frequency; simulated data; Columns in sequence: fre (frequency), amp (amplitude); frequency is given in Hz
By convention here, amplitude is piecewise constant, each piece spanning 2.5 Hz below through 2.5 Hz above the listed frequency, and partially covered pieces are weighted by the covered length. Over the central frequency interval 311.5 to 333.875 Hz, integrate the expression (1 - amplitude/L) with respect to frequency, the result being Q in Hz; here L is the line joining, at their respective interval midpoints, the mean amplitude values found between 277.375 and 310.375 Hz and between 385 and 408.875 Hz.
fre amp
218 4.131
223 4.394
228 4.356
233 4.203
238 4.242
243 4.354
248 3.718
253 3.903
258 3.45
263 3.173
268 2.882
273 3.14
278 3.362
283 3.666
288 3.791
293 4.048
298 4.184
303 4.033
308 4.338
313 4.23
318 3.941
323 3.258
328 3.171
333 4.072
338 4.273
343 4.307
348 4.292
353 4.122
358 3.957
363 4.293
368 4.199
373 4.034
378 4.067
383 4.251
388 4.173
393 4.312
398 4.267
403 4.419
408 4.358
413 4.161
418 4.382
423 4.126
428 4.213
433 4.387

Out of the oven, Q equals 2.0 Hz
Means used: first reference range 3.95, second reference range 4.3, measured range 3.69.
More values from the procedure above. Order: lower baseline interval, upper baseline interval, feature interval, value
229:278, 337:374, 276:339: 1.2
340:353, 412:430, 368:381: 0.5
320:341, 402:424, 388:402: -0.4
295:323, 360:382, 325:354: 0.6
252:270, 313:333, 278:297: -1.9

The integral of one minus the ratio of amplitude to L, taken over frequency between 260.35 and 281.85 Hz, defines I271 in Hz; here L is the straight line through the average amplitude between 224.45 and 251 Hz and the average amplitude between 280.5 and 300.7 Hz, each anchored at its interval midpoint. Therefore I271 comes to 4.5 Hz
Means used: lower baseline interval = 4.18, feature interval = 3.17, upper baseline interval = 3.92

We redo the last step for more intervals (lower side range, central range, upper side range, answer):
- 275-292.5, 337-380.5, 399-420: -1.30 Hz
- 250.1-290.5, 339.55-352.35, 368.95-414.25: -1.13 Hz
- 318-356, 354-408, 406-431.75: -1.30 Hz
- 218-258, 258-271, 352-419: 3.22 Hz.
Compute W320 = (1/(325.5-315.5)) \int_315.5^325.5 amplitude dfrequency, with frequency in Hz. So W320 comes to 3.6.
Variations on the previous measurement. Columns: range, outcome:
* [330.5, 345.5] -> 4.22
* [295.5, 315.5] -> 4.2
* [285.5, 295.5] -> 3.92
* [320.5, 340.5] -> 3.69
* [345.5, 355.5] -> 4.21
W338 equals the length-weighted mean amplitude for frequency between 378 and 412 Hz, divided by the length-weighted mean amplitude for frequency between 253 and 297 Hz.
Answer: 1.22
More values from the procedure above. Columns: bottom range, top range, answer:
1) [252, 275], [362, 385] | 1.27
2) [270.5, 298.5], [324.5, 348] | 1.08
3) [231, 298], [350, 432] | 1.14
